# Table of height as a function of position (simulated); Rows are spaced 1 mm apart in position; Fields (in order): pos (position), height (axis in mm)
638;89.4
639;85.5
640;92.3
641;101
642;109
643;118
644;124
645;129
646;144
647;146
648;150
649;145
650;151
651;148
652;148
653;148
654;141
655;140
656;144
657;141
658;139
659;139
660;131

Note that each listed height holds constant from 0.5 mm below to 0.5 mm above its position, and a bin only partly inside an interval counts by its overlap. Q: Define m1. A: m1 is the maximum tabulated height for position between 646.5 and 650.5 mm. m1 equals 151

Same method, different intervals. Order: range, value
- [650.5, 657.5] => 148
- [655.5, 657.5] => 144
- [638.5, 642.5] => 109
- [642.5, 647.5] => 146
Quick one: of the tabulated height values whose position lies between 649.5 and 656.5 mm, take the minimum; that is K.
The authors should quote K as 140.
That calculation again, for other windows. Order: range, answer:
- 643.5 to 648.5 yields 124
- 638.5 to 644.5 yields 85.5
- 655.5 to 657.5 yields 141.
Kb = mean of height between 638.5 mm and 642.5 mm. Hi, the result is 97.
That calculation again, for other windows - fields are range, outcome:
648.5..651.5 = 148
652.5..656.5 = 143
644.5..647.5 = 140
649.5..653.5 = 149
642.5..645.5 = 124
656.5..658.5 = 140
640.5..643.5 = 109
